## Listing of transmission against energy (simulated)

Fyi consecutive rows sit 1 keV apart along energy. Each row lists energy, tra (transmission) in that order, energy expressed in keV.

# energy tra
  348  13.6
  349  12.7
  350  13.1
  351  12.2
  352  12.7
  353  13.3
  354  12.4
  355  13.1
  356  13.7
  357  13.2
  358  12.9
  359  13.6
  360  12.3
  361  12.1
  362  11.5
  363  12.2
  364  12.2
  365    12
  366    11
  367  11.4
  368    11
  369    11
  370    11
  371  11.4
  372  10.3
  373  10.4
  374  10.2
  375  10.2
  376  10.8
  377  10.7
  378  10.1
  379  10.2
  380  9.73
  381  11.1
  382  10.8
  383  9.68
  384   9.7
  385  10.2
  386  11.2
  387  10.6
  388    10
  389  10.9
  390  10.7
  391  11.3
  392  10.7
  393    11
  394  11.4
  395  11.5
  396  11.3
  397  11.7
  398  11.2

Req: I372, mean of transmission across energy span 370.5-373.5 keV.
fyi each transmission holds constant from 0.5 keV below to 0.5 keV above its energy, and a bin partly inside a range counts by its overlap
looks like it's 10.7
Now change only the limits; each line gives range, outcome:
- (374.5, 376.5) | 10.5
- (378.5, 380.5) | 9.96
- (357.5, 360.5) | 12.9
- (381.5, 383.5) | 10.2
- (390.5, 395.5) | 11.2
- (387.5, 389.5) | 10.4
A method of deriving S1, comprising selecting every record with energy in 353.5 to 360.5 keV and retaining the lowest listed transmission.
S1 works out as 12.3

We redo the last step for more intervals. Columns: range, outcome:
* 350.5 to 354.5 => 12.2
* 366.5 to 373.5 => 10.3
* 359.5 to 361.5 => 12.1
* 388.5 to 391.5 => 10.7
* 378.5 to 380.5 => 9.73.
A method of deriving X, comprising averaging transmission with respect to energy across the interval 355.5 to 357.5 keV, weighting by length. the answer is 13.4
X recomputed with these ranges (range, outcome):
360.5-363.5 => 11.9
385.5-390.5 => 10.7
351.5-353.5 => 13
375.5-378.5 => 10.5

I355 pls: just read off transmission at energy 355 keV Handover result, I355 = 13.1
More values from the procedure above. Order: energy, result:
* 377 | 10.7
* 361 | 12.1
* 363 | 12.2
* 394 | 11.4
